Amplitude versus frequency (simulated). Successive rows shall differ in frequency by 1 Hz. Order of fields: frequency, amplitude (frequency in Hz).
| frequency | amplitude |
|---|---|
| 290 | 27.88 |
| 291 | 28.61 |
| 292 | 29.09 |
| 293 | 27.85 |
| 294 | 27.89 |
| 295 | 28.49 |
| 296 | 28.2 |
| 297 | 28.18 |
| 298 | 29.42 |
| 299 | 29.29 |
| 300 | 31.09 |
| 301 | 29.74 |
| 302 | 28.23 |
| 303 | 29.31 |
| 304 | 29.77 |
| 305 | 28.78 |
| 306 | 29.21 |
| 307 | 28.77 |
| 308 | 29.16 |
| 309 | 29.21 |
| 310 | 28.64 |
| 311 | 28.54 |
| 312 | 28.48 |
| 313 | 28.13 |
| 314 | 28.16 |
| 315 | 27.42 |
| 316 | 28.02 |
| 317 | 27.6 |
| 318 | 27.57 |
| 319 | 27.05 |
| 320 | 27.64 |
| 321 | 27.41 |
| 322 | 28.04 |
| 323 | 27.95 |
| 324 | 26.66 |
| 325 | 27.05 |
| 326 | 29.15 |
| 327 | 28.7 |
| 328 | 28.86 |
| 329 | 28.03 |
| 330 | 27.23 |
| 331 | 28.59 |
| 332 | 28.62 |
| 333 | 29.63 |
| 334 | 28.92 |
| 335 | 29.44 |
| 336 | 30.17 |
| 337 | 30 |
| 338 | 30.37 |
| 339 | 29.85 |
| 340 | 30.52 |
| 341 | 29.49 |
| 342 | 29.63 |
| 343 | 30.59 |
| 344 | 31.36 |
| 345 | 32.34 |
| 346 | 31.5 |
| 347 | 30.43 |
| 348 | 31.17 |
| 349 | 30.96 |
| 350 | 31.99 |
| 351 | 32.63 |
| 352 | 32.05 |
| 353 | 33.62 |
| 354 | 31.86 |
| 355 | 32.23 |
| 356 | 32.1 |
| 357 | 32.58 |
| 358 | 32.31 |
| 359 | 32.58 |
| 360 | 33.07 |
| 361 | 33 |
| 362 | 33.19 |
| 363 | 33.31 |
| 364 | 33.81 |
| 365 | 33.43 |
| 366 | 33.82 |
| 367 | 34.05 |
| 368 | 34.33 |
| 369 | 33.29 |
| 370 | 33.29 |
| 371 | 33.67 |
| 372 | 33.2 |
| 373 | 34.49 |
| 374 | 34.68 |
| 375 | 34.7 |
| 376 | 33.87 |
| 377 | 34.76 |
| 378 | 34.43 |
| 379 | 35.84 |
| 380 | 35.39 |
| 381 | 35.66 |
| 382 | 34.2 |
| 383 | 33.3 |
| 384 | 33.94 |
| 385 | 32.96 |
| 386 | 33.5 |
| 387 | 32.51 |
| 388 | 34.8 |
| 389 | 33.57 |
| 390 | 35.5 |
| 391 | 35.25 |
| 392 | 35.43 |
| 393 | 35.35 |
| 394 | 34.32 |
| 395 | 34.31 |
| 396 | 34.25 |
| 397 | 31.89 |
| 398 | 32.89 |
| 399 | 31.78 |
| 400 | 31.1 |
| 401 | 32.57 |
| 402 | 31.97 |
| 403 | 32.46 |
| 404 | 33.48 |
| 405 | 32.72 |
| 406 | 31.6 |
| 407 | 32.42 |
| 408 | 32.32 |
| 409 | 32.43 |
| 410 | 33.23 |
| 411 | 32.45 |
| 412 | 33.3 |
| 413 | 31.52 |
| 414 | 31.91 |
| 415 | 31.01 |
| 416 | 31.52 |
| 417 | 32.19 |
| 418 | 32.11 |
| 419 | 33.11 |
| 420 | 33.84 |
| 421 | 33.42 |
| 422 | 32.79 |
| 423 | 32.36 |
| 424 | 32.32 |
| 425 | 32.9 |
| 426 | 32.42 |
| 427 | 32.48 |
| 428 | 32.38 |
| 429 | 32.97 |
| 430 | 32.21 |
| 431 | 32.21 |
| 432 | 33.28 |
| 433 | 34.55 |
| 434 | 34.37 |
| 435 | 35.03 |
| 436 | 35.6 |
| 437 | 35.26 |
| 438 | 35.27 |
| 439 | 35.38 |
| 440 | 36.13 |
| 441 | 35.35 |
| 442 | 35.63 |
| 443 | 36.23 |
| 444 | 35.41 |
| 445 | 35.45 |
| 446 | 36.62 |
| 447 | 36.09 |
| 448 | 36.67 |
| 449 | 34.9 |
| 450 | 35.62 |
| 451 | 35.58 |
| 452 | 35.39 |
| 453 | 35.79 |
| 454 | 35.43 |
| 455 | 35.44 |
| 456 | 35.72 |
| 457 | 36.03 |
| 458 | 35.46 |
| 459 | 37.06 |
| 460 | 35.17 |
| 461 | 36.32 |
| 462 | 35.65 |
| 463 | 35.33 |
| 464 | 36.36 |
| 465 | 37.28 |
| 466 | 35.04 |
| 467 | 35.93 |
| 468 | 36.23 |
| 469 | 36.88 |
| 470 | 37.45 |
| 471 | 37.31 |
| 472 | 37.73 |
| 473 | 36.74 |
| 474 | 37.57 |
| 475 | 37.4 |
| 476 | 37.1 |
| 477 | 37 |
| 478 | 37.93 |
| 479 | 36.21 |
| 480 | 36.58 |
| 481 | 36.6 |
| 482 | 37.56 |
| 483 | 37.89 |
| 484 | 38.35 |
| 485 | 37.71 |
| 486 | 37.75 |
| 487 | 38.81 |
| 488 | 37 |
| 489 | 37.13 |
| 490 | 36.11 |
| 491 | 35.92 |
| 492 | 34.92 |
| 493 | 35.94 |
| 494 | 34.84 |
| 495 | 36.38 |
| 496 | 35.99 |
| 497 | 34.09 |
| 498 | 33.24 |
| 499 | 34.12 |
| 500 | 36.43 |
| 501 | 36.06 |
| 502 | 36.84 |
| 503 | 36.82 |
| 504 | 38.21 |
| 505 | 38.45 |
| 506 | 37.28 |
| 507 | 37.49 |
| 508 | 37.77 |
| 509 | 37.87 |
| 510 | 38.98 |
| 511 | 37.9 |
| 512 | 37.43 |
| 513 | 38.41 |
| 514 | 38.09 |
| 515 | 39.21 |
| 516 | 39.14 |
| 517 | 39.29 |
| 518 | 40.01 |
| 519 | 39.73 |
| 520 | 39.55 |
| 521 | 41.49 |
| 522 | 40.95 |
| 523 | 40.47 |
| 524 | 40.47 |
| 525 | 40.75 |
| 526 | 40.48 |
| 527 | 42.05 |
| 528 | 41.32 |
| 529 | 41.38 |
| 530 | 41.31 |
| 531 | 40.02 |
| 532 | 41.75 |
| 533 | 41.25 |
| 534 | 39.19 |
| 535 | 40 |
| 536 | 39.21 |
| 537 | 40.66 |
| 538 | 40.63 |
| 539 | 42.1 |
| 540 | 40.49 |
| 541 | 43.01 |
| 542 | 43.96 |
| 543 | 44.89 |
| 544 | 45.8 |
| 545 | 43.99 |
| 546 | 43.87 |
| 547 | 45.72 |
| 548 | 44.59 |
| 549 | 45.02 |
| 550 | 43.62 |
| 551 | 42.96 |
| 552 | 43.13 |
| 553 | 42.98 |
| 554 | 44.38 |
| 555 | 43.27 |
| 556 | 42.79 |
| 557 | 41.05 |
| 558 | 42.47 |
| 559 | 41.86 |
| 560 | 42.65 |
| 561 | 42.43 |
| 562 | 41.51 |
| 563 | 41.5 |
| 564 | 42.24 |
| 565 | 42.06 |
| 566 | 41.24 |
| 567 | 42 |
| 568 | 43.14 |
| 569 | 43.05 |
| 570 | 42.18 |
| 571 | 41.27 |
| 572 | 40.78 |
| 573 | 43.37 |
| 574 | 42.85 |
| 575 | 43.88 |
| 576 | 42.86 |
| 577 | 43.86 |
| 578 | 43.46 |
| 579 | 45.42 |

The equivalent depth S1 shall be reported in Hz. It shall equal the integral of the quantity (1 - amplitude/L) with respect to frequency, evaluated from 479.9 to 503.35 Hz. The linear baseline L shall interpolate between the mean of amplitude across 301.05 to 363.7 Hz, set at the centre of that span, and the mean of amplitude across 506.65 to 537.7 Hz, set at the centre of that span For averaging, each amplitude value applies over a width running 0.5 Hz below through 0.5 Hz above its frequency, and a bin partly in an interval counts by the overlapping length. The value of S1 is 1.1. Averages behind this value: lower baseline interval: 29.8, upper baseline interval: 39.8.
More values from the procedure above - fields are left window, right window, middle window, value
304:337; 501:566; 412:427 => 0.8 Hz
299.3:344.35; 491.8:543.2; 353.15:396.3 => -3.1 Hz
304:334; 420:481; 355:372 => -1.4 Hz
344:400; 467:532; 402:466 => 2.6 Hz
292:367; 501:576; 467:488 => 0.3 Hz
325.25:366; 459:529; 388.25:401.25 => -0.2 Hz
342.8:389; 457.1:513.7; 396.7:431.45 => 2.2 Hz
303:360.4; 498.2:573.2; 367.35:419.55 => -0.6 Hz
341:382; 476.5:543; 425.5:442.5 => 0.8 Hz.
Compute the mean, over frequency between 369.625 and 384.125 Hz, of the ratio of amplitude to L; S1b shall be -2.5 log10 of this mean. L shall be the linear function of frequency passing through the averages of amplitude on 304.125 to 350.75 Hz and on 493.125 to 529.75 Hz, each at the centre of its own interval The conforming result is -0.09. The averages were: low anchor 29.1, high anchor 38.3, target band 34.4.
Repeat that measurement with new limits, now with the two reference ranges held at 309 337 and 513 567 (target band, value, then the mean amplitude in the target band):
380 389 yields -0.06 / 33.9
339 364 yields -0.06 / 31.9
